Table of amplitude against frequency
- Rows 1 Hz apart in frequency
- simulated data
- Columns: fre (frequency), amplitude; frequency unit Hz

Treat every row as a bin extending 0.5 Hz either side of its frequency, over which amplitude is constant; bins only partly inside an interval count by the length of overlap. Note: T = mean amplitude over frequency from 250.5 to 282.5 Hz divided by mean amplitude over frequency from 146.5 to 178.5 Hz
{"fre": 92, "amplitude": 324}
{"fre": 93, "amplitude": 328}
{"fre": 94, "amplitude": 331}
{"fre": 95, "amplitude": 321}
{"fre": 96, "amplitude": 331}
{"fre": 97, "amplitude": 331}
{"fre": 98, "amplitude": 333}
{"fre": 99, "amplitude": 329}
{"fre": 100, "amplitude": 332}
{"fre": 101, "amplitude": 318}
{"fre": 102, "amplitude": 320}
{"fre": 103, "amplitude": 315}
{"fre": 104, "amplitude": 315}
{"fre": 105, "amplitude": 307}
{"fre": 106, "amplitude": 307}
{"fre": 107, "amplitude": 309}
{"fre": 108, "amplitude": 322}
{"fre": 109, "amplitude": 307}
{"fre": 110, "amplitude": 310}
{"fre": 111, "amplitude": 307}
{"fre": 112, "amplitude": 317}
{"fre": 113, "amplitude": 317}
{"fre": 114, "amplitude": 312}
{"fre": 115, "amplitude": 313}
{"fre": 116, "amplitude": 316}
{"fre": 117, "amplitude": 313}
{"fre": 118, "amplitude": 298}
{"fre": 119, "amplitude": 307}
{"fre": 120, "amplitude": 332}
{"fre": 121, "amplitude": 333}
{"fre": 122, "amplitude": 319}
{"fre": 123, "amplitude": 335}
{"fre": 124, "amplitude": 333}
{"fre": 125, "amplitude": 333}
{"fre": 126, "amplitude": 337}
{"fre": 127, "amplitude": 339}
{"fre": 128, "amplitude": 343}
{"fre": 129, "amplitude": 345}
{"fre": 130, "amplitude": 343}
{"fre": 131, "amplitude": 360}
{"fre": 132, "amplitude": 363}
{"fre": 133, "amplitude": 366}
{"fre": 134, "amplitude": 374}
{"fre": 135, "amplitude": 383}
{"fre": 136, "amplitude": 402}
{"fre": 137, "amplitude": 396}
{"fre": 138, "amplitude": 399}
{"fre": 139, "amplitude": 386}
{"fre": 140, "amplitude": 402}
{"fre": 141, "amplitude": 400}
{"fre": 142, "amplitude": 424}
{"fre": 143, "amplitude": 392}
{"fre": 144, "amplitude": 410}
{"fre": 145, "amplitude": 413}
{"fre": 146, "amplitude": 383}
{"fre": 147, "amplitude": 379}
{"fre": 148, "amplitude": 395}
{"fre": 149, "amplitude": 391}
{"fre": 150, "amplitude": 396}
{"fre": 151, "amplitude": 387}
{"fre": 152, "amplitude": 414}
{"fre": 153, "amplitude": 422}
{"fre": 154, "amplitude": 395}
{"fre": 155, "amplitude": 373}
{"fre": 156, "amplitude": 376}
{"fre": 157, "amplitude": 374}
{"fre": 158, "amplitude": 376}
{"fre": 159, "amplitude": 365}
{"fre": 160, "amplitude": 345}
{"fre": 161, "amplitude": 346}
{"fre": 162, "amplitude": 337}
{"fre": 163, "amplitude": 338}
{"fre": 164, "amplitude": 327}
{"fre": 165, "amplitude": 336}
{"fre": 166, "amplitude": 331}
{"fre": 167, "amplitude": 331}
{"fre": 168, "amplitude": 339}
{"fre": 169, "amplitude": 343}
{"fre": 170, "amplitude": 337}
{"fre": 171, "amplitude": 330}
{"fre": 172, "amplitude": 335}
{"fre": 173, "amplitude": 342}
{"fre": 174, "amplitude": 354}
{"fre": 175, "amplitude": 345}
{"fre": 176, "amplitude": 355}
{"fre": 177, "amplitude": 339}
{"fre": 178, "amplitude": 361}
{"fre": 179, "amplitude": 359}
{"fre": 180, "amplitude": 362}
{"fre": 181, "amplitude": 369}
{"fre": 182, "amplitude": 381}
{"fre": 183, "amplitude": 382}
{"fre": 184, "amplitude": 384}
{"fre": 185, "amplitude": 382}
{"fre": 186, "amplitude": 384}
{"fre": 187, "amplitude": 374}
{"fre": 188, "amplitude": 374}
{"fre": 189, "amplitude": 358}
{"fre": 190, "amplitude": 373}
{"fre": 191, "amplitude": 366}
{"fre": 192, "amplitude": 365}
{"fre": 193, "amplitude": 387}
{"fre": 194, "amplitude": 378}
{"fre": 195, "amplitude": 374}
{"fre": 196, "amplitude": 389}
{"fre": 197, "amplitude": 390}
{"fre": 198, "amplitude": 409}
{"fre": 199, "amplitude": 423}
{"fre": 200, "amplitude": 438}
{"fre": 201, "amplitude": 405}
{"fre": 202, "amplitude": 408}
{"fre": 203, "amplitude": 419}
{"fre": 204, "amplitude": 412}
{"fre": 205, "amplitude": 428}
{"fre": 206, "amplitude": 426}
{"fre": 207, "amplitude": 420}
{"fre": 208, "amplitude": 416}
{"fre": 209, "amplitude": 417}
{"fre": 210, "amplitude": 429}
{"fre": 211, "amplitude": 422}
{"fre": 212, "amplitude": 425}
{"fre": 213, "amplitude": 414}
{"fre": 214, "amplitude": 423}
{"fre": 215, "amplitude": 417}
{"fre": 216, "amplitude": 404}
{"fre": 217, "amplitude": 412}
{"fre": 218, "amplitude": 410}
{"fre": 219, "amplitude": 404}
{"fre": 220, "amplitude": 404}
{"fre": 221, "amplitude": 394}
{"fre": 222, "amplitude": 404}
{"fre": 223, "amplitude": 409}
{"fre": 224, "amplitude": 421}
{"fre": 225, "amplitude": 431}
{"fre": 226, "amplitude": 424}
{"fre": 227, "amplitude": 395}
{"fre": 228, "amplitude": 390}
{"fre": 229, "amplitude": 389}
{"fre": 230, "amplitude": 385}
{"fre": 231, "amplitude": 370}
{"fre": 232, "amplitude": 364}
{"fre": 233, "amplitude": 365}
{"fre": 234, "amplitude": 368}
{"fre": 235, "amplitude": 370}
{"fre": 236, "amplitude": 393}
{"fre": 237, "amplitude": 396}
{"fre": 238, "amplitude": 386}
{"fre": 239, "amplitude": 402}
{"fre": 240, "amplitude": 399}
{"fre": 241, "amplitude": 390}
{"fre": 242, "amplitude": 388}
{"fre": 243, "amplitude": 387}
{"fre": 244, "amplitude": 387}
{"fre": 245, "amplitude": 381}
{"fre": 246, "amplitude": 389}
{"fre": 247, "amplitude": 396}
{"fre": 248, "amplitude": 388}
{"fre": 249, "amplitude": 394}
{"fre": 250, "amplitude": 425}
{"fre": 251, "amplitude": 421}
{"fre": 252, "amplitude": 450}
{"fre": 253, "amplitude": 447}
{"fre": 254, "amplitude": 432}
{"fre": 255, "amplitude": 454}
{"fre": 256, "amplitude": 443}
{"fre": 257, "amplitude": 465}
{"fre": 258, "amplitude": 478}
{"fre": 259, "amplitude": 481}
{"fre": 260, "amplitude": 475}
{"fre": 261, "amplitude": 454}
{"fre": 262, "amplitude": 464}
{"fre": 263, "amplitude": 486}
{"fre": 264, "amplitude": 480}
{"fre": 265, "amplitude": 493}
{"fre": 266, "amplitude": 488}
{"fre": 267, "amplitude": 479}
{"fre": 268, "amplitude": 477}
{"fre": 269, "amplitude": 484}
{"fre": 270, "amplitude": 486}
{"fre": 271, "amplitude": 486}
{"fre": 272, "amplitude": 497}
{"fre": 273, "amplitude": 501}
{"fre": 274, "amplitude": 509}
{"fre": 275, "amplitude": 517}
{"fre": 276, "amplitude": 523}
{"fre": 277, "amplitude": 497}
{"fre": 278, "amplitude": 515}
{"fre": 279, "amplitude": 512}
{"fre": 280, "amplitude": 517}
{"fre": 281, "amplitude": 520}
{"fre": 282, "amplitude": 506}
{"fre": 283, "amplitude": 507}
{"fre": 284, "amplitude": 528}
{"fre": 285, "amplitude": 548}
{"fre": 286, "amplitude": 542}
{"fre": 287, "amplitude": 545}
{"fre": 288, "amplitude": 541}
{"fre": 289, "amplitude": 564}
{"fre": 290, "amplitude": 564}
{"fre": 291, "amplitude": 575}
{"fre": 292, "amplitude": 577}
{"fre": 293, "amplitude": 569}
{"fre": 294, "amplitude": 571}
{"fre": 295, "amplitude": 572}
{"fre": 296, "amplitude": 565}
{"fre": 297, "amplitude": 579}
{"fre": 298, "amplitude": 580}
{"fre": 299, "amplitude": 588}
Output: 1.34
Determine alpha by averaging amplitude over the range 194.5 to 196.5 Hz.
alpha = 382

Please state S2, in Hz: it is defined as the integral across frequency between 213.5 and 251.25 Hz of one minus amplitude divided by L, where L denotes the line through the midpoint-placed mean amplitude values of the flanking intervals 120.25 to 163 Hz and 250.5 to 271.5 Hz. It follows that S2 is 4.1 Hz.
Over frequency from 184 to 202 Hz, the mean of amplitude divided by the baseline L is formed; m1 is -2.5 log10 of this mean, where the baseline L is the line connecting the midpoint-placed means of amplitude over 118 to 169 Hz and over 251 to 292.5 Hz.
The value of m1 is 0.082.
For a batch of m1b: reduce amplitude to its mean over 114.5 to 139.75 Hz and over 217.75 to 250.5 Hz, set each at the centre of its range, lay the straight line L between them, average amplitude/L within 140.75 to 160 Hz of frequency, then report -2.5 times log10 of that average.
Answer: -0.10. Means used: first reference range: 347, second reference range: 394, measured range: 392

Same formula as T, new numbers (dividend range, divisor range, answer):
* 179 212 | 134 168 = 1.04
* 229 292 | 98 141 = 1.36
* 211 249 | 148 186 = 1.10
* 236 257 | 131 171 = 1.09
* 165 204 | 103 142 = 1.09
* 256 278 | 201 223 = 1.17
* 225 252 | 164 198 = 1.09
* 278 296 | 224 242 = 1.40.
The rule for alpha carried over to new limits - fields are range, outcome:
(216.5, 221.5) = 405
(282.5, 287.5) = 534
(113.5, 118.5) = 310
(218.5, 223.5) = 403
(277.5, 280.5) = 515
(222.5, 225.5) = 420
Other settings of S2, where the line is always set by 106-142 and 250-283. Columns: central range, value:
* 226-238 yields 1.8 Hz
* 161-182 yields 2.4 Hz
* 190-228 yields 1.6 Hz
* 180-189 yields 0.6 Hz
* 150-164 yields 0.1 Hz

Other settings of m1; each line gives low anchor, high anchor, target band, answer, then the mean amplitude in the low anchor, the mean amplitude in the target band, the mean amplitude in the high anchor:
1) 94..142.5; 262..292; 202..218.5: 0.055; 339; 418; 514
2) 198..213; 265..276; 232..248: 0.189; 420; 386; 494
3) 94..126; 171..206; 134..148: -0.157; 320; 397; 379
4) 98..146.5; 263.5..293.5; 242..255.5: 0.181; 344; 411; 518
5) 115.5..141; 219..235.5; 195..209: -0.083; 351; 413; 393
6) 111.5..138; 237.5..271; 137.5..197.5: 0.004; 341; 371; 439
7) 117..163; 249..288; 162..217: 0.095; 368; 380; 487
